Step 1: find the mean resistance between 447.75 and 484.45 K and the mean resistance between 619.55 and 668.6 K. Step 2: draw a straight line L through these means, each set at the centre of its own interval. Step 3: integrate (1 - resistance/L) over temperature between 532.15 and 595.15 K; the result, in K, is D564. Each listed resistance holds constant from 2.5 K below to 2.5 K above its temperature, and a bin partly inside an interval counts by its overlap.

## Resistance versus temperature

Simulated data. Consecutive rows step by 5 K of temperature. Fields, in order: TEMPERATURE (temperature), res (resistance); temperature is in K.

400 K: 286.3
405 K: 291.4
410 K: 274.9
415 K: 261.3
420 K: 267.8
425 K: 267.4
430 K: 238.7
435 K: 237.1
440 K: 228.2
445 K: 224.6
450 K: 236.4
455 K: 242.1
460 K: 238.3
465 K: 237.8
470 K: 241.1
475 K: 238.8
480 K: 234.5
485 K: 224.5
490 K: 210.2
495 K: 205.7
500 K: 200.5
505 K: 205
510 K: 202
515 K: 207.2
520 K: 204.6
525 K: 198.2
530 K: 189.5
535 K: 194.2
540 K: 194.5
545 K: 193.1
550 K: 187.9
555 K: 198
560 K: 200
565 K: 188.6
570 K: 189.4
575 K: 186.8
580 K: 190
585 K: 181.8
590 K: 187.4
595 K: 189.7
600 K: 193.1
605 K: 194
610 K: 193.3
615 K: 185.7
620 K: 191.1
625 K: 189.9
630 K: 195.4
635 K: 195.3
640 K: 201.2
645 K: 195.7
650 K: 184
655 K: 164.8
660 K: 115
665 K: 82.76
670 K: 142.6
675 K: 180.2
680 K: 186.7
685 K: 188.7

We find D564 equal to 3.00 K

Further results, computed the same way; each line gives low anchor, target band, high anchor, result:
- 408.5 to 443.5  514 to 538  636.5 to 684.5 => 1.8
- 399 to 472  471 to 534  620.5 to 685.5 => 4.5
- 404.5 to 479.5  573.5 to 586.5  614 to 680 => 0.6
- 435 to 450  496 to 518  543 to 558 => 0.4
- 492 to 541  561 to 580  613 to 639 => 0.7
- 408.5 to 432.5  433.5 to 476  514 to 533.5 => 0.8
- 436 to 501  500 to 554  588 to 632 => 3.9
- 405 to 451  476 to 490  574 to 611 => 0.2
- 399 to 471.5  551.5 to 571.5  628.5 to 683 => 0.9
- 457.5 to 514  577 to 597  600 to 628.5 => 1.1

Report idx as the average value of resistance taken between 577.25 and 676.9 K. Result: 178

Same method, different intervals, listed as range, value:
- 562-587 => 188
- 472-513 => 215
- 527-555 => 193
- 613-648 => 193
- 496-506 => 203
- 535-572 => 193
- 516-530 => 200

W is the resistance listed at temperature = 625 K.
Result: 189.9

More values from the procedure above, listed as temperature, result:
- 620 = 191.1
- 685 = 188.7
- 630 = 195.4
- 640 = 201.2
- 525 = 198.2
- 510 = 202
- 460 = 238.3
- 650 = 184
